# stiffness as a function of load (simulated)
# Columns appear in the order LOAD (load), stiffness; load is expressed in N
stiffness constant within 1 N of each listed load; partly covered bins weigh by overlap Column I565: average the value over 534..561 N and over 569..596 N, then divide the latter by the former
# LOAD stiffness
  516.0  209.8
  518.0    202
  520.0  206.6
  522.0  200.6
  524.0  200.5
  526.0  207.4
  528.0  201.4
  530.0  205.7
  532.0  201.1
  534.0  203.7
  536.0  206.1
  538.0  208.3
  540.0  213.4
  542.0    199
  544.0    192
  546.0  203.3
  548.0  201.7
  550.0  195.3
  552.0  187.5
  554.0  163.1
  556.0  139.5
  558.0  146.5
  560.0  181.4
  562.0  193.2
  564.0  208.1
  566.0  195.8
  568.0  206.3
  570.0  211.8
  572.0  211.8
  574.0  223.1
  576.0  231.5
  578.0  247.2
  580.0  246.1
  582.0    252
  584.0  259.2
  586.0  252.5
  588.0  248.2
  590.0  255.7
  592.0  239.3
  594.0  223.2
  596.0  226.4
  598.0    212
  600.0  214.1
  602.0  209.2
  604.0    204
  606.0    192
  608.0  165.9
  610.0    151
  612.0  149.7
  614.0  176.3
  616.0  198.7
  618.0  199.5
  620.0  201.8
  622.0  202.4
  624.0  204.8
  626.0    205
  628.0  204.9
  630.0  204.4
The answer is 1.27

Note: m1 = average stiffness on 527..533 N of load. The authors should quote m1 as 203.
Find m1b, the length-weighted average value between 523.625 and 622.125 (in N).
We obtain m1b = 205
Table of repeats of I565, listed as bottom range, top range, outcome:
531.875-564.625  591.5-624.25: 1.04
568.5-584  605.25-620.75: 0.77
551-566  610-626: 1.08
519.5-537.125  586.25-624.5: 1.01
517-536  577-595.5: 1.21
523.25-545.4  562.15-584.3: 1.10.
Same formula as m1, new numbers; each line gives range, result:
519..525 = 203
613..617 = 188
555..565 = 174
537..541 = 211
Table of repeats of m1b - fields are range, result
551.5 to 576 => 191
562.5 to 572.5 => 206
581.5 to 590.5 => 253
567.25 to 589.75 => 236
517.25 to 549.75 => 203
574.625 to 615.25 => 218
